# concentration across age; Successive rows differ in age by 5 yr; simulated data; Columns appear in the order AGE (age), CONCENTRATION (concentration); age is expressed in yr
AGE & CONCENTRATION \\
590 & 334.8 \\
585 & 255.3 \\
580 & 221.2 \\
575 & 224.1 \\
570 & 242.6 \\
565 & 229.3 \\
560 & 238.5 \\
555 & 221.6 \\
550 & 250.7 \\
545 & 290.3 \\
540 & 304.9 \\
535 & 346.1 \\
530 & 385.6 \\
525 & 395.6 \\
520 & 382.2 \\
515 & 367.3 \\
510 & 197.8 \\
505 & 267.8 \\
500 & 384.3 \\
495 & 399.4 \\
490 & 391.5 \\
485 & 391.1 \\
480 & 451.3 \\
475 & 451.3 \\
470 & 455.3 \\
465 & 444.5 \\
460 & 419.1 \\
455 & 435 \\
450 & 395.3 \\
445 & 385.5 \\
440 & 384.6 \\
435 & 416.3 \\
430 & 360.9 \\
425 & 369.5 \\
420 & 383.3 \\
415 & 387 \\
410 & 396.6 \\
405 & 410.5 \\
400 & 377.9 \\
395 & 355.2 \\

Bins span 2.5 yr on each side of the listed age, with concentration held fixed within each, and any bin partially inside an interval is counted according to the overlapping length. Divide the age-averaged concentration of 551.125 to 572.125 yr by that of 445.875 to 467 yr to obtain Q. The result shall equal 0.56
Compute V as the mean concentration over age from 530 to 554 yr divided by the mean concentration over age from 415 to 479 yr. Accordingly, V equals 0.74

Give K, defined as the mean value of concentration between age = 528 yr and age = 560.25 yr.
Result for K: 293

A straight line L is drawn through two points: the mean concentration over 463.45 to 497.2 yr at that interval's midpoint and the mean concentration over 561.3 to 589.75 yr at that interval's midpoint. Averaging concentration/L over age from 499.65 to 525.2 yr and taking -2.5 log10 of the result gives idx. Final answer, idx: 0.13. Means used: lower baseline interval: 426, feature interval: 322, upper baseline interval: 243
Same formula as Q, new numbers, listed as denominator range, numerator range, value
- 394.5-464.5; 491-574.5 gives 0.78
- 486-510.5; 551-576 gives 0.68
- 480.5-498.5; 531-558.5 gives 0.72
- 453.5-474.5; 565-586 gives 0.53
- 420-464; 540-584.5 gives 0.62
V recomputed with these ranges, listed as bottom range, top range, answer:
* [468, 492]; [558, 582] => 0.54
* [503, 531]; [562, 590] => 0.74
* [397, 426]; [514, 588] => 0.75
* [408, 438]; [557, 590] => 0.63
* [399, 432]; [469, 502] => 1.08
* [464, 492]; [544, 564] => 0.57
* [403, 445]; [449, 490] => 1.11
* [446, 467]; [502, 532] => 0.79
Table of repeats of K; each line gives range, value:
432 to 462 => 405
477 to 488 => 421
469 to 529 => 376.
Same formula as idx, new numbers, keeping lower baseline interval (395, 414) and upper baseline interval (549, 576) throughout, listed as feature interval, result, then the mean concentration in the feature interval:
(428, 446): -0.09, 388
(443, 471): -0.24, 421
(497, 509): -0.07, 313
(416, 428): -0.01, 377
